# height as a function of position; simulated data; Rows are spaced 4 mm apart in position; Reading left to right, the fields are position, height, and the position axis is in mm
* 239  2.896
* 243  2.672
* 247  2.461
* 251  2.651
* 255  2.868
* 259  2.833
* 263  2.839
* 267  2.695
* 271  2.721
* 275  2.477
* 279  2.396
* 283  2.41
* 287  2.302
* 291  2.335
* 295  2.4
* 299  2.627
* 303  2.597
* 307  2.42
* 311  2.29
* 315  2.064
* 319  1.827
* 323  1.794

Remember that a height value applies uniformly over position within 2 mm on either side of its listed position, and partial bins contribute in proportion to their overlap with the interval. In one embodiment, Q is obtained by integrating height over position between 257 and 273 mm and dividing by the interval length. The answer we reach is 2.77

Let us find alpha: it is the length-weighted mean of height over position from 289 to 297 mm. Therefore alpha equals 2.37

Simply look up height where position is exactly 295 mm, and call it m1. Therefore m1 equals 2.4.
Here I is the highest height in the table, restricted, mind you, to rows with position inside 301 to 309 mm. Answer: 2.597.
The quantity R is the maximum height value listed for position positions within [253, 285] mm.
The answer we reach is 2.868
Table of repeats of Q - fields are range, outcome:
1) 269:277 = 2.6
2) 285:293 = 2.32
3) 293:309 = 2.51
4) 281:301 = 2.41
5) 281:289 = 2.36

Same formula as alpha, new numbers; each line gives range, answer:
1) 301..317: 2.34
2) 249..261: 2.78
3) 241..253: 2.59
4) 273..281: 2.44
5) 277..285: 2.4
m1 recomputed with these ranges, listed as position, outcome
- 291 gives 2.335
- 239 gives 2.896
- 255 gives 2.868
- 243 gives 2.672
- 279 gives 2.396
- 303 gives 2.597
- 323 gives 1.794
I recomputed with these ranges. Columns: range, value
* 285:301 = 2.627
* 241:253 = 2.672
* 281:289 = 2.41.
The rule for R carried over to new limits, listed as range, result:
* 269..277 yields 2.721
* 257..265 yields 2.839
